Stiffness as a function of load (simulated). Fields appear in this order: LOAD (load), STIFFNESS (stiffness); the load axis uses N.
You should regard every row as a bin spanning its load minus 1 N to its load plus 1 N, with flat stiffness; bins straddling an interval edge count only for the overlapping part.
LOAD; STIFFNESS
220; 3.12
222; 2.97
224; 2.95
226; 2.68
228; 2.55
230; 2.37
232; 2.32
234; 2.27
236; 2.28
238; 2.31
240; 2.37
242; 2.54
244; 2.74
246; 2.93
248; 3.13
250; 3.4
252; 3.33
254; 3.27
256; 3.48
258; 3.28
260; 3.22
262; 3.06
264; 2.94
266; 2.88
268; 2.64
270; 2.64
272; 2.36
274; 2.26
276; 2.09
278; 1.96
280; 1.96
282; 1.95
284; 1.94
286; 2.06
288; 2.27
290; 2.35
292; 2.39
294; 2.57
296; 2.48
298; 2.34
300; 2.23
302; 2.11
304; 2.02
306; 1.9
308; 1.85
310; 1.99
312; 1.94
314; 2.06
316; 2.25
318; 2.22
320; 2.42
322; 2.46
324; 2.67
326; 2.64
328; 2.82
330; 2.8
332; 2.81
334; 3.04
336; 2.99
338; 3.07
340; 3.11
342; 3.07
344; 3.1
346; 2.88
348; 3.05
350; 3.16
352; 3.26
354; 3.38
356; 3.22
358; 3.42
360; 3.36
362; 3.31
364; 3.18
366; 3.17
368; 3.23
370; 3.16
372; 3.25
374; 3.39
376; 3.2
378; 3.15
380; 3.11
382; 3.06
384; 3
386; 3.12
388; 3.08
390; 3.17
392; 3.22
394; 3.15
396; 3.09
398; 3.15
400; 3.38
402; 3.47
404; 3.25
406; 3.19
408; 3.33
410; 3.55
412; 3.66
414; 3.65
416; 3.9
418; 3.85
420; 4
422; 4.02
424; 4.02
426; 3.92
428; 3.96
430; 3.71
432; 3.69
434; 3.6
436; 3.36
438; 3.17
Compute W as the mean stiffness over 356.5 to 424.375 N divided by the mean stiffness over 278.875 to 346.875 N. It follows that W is 1.38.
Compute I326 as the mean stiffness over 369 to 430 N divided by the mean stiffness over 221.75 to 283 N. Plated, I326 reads 1.3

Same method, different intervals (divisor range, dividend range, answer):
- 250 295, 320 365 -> 1.16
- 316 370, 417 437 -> 1.28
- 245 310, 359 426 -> 1.33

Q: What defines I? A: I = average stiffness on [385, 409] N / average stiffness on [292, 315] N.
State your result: 1.5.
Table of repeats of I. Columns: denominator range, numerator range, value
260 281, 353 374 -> 1.30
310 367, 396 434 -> 1.27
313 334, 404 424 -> 1.45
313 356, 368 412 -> 1.14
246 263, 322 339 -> 0.87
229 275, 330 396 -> 1.13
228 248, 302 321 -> 0.83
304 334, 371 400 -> 1.34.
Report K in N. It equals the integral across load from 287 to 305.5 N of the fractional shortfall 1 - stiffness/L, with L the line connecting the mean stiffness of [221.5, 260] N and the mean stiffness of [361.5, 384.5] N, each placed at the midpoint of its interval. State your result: 4.18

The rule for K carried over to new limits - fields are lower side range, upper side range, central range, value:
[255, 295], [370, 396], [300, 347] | 4.8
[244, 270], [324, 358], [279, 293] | 4.3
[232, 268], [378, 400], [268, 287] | 5.0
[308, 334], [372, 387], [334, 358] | -3.4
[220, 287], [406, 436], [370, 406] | 3.4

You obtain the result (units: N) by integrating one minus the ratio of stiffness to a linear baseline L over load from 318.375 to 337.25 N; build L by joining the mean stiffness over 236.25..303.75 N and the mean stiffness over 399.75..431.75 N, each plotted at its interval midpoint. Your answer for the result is 1.8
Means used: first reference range 2.58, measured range 2.73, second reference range 3.69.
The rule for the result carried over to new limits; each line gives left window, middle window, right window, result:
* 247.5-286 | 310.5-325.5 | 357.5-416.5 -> 3.3 N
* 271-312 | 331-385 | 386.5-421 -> -4.9 N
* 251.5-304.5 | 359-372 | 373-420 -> -0.5 N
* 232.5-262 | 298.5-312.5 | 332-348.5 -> 4.5 N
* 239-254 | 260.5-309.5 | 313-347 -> 9.3 N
